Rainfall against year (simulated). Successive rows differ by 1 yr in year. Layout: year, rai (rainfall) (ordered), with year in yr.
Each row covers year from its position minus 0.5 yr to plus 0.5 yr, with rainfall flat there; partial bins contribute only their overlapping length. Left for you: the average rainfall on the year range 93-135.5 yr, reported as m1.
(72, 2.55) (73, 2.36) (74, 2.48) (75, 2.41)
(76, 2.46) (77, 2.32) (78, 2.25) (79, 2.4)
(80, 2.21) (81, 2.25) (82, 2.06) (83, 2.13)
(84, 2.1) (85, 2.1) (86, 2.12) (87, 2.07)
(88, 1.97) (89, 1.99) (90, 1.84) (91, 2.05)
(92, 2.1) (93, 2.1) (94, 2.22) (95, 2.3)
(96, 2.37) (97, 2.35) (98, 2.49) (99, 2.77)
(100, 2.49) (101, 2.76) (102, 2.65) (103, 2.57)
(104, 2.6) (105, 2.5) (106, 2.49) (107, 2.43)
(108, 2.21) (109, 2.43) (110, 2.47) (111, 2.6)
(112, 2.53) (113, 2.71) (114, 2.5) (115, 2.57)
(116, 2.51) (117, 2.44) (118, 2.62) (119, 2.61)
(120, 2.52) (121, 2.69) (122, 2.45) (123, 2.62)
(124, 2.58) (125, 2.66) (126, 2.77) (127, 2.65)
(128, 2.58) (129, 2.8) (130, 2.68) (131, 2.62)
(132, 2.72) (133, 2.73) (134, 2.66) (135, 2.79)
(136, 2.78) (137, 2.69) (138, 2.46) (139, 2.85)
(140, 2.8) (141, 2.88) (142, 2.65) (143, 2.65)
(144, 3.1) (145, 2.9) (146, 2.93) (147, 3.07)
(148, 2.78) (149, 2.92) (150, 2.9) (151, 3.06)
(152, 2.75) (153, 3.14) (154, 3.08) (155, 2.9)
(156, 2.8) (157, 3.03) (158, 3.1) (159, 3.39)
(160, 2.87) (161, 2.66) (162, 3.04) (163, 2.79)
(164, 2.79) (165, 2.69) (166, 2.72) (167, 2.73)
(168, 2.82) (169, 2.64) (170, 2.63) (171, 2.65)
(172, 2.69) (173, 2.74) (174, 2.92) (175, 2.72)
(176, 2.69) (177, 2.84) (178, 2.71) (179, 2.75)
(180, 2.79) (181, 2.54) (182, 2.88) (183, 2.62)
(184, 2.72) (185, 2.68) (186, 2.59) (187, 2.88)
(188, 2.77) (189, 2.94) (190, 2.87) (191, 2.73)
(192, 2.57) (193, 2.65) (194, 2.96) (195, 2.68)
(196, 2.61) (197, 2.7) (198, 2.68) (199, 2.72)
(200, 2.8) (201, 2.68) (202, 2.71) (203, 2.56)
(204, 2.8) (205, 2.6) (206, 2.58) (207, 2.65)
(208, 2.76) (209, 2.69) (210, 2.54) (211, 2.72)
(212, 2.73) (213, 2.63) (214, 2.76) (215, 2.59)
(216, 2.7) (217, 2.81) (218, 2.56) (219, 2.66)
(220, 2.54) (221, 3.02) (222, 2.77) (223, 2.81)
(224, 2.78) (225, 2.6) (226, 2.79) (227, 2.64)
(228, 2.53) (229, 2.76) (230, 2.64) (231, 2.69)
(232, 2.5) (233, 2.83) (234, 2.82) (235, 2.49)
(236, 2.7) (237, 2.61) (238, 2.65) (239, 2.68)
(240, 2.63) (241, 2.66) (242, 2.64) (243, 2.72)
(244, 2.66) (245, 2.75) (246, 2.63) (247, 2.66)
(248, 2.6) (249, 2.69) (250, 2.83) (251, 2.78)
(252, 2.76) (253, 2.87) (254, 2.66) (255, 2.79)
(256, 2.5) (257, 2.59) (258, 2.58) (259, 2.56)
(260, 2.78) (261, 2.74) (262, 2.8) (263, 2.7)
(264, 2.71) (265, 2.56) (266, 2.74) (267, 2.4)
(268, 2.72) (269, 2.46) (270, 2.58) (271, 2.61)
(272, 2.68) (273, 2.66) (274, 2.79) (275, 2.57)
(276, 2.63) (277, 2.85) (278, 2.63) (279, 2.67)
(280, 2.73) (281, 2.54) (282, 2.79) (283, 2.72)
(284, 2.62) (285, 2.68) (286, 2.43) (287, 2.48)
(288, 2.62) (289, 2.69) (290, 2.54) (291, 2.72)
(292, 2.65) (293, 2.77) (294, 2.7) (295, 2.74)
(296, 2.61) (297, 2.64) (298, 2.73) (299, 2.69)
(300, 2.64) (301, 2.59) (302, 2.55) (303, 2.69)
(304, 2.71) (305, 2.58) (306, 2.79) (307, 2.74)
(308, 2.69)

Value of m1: 2.56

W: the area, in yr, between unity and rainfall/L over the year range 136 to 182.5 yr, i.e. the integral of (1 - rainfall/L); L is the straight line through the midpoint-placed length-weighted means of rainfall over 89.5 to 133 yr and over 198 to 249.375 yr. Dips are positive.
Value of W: -4.48 yr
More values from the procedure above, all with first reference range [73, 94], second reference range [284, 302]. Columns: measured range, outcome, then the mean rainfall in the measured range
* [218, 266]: -3.1 yr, 2.69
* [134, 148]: -3.0 yr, 2.8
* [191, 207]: -1.7 yr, 2.69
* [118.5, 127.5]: -1.4 yr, 2.62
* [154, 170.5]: -3.6 yr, 2.86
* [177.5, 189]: -1.6 yr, 2.73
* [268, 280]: -0.3 yr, 2.65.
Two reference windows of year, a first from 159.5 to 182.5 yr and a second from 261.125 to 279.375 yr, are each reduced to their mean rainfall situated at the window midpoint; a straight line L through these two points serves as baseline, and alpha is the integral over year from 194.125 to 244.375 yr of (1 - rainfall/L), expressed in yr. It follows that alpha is 0.4 yr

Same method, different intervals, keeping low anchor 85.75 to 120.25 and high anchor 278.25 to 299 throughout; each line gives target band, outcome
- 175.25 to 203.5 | -2.3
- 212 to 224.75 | -0.8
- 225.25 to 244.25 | -0.6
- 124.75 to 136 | -1.2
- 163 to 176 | -1.2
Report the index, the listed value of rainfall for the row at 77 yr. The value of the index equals 2.32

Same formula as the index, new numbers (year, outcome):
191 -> 2.73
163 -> 2.79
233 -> 2.83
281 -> 2.54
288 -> 2.62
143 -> 2.65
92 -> 2.1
